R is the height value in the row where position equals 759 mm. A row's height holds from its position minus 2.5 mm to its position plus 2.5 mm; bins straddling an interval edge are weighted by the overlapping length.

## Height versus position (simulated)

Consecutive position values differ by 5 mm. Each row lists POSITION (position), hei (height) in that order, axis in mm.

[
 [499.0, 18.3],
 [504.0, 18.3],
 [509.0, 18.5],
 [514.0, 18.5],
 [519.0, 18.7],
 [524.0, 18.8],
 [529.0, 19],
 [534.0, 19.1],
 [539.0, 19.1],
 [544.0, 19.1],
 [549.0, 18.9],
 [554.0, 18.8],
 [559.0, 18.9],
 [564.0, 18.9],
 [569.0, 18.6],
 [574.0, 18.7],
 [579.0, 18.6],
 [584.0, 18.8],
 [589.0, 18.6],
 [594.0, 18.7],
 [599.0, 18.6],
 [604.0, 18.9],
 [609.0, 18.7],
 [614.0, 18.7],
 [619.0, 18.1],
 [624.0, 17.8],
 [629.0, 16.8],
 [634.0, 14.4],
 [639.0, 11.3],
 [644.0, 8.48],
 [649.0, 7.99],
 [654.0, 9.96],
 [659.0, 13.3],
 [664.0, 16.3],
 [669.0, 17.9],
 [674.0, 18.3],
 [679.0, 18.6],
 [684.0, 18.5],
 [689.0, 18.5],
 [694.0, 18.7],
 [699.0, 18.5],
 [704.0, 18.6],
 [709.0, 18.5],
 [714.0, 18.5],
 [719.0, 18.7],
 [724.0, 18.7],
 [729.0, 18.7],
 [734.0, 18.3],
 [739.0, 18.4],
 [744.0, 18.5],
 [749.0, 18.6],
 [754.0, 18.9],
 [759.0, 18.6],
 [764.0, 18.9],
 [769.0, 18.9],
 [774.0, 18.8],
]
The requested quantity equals 18.6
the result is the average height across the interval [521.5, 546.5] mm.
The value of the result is 19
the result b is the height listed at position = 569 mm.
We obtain 18.6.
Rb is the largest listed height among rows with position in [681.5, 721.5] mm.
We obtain 18.7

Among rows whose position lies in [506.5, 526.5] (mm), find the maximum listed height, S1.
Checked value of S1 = 18.8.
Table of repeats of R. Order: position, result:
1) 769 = 18.9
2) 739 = 18.4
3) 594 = 18.7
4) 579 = 18.6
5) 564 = 18.9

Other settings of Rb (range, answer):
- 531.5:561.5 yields 19.1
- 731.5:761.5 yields 18.9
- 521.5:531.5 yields 19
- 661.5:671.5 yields 17.9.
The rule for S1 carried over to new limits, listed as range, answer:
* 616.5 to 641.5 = 18.1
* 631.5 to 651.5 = 14.4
